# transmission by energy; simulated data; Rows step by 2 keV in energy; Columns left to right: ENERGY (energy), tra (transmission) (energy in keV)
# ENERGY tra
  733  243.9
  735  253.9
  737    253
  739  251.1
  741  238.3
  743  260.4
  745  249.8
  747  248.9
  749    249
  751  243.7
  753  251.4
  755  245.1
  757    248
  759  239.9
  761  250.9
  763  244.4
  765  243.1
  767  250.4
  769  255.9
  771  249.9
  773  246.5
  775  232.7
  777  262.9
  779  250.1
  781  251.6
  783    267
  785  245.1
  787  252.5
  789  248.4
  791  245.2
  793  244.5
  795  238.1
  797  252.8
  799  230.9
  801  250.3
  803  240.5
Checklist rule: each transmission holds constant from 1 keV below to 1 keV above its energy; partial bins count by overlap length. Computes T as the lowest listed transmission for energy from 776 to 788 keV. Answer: 245.1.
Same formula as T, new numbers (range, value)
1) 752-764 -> 239.9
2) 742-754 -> 243.7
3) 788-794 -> 244.5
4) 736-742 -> 238.3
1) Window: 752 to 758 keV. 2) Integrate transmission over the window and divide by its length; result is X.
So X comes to 248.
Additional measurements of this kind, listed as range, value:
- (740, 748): 249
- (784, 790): 249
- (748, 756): 247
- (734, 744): 251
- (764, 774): 249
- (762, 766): 244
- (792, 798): 245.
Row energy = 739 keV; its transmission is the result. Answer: 251.1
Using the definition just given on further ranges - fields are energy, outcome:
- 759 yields 239.9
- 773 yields 246.5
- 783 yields 267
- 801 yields 250.3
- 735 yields 253.9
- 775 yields 232.7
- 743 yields 260.4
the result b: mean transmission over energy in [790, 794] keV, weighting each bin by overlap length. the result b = 245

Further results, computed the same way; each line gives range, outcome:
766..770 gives 253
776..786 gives 255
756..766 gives 245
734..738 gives 253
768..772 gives 253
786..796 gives 246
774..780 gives 249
